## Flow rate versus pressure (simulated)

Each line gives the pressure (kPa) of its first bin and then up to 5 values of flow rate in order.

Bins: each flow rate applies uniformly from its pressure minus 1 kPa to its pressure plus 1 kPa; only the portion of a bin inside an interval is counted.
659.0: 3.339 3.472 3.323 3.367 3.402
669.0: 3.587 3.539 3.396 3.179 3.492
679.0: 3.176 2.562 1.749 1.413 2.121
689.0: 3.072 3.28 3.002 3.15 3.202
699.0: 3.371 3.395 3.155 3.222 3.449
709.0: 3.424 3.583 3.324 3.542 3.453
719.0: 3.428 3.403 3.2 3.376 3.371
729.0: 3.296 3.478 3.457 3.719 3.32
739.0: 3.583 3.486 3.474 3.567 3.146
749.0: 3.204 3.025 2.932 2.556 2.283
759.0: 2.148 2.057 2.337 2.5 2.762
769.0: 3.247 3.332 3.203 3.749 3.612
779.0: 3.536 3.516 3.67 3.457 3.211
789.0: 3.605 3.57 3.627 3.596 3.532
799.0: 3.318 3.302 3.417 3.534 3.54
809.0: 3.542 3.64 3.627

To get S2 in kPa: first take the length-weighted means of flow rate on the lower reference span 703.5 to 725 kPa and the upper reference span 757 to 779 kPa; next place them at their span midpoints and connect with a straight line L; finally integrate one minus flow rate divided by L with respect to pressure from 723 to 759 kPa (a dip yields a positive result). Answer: -0.8 kPa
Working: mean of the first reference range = 3.4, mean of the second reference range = 2.9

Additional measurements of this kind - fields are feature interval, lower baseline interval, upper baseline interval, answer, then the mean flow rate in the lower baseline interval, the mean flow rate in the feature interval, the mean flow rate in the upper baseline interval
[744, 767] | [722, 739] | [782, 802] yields 4.9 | 3.41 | 2.71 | 3.49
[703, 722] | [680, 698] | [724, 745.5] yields -2.3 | 2.62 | 3.41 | 3.46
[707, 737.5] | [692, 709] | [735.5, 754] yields -1.3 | 3.25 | 3.43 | 3.32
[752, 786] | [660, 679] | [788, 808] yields 4.8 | 3.4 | 2.99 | 3.5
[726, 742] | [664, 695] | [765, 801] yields -1.3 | 2.96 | 3.46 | 3.41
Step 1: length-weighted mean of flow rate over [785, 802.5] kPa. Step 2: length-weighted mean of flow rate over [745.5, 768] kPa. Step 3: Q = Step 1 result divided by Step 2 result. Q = 1.31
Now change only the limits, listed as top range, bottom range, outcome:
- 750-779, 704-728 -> 0.84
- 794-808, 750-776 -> 1.25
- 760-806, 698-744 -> 0.96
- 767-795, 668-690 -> 1.22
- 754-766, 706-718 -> 0.67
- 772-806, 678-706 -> 1.23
